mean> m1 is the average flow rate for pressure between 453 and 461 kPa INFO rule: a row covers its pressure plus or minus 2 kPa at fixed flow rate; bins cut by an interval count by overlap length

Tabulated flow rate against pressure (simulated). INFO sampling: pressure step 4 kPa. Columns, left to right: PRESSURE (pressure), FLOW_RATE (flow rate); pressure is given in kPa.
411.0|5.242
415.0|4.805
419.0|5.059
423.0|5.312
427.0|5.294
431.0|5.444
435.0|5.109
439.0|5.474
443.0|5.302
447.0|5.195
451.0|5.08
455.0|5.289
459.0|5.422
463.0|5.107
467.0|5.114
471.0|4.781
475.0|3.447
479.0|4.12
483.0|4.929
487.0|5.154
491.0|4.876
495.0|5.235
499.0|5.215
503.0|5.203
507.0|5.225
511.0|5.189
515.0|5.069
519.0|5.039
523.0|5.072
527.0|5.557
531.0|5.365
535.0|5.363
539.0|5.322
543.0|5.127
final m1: 5.36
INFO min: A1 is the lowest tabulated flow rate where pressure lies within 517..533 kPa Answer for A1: 5.039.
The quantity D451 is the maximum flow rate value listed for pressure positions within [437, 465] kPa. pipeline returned 5.474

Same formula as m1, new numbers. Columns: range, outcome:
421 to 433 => 5.35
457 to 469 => 5.21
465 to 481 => 4.37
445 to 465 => 5.22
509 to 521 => 5.1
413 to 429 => 5.12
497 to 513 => 5.21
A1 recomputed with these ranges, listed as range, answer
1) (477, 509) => 4.12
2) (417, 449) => 5.059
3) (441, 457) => 5.08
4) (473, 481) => 3.447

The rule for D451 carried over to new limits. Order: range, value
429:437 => 5.444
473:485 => 4.929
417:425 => 5.312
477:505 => 5.235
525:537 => 5.557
